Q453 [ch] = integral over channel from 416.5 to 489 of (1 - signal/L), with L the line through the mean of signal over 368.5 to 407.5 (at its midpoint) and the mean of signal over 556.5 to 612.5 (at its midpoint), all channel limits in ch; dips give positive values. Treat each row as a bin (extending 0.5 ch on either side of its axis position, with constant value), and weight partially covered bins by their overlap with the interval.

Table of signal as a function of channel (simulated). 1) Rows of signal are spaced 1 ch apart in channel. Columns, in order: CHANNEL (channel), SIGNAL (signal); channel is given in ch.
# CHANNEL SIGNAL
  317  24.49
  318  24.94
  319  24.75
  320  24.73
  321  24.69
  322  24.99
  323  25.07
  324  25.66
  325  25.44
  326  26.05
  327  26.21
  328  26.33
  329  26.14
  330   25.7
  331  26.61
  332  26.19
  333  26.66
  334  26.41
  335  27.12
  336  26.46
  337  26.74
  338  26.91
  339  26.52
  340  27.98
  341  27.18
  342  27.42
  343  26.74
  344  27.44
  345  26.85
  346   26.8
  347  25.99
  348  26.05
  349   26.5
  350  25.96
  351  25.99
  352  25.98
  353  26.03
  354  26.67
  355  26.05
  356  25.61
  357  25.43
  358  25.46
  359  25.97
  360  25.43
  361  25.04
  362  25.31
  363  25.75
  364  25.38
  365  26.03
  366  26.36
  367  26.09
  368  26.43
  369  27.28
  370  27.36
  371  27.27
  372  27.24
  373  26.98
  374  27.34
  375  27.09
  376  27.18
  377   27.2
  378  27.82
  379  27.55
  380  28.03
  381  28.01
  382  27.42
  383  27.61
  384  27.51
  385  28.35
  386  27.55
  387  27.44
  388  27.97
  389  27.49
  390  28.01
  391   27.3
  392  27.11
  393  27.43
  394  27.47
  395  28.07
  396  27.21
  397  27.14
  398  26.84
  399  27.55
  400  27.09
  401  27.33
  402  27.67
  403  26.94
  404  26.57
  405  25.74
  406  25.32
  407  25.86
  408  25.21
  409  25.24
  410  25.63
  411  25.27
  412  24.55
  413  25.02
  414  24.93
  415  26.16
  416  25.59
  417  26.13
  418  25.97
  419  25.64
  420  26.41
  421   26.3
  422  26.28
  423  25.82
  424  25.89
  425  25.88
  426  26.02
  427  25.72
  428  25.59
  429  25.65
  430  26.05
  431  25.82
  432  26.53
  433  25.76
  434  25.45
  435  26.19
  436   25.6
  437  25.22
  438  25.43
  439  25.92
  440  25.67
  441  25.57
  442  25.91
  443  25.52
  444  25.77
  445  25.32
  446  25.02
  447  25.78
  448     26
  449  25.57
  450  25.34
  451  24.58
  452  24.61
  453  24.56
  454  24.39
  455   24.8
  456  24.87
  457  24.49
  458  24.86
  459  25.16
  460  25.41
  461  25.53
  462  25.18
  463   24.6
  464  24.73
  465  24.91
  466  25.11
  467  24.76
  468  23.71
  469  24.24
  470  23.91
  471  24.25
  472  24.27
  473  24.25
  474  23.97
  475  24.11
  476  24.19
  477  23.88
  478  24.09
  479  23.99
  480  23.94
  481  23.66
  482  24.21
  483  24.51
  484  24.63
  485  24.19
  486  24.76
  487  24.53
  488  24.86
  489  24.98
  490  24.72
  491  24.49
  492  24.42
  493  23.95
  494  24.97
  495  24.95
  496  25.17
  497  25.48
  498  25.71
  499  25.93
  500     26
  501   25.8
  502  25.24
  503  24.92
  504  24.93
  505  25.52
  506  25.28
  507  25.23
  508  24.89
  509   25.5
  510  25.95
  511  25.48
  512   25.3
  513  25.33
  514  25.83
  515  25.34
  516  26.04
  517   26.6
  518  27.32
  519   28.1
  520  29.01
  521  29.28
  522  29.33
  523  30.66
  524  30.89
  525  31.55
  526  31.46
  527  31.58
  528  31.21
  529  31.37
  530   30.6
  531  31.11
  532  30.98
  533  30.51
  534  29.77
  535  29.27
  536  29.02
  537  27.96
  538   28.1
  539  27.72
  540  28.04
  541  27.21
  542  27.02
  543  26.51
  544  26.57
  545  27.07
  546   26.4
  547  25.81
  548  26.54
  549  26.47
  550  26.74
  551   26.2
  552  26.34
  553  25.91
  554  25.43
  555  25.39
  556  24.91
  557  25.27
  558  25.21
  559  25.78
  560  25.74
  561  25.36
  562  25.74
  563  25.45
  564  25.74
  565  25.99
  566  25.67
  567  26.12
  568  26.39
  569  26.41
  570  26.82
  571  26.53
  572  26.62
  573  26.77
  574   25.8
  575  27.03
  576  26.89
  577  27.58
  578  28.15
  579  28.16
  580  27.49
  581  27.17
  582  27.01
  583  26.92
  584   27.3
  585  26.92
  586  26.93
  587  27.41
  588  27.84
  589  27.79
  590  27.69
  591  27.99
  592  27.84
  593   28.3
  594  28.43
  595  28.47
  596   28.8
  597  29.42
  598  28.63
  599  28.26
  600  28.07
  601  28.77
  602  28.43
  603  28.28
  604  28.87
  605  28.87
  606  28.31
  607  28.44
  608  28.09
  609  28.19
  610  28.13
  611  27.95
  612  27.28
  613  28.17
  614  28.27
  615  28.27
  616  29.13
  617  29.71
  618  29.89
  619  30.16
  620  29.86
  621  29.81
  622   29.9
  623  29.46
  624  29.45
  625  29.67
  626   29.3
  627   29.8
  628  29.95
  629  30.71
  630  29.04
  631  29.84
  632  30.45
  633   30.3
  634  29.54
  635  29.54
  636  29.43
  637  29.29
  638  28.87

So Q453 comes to 5.8 ch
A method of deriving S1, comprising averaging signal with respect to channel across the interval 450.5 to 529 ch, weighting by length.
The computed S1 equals 25.6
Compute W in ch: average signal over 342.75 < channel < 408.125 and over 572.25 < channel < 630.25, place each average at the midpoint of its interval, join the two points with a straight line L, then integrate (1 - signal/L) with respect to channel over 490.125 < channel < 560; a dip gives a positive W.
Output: 2.0 ch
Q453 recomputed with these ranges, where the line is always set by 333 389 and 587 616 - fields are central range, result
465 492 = 3.1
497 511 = 1.1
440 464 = 1.9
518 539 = -1.6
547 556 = 0.6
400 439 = 1.8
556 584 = 1.6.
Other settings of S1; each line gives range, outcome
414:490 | 25.1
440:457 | 25.2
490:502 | 25.2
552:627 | 27.6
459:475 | 24.6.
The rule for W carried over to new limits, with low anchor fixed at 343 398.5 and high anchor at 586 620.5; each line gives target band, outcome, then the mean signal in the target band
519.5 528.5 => -0.86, 30.6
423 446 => 1.29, 25.7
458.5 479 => 2.24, 24.5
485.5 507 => 2.03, 25.1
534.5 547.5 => 0.27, 27.4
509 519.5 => 0.65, 26.1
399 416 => 0.71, 25.9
